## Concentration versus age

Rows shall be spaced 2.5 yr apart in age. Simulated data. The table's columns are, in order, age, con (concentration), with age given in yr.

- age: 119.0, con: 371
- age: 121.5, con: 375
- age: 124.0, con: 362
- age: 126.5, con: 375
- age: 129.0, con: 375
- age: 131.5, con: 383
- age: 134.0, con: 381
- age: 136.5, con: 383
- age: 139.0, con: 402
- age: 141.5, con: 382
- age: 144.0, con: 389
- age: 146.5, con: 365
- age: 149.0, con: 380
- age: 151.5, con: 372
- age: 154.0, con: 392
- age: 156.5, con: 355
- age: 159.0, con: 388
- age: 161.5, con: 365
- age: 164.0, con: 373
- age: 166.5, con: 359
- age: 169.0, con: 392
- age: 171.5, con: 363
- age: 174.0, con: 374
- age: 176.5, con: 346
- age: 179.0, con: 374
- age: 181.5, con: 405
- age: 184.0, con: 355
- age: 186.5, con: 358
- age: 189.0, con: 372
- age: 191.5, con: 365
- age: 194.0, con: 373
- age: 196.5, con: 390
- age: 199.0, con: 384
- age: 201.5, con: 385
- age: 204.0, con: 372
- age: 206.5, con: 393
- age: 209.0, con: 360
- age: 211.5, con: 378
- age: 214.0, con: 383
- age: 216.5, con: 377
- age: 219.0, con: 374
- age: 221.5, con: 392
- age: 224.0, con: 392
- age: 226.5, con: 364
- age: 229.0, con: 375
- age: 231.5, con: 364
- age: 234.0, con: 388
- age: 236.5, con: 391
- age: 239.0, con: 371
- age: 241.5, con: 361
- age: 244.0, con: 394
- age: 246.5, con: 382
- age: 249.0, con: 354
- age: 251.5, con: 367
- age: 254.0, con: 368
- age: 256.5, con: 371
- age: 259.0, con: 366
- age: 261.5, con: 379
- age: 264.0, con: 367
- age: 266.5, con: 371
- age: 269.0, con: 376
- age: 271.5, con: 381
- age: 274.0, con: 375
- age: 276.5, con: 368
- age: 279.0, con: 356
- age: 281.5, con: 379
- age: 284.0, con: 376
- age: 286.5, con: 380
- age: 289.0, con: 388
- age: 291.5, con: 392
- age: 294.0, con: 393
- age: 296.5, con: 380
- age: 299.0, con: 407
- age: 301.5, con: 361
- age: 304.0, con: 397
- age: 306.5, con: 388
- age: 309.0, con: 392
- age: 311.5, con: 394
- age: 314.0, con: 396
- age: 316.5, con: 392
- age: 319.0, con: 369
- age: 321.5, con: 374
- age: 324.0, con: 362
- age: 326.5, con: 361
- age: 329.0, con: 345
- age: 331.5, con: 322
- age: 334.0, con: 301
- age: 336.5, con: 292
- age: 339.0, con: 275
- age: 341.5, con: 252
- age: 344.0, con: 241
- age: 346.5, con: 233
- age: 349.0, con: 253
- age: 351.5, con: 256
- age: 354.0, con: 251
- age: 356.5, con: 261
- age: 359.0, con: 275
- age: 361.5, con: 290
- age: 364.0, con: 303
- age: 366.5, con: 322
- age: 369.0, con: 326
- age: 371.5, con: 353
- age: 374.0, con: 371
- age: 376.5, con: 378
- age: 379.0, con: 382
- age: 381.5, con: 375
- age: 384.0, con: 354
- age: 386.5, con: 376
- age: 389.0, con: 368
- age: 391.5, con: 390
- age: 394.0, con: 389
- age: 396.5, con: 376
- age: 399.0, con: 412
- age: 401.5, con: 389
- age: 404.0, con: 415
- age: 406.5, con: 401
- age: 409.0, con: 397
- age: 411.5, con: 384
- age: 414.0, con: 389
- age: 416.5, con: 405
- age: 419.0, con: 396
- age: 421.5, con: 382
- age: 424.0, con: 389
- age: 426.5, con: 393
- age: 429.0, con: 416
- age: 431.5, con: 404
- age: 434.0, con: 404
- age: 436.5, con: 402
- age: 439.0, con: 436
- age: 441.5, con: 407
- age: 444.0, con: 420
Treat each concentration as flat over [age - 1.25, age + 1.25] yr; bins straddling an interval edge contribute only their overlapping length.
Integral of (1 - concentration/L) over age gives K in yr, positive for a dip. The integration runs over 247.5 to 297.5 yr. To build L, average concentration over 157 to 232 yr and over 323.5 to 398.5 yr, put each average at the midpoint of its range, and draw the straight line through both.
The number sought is -3.53 yr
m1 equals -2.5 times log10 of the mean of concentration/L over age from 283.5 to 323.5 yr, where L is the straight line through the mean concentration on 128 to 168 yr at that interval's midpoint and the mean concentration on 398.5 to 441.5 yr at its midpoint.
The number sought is 0.01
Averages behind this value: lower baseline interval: 378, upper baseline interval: 401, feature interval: 386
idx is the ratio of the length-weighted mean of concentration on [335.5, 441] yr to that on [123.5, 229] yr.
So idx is 0.94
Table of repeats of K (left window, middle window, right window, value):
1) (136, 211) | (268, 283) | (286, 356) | -0.9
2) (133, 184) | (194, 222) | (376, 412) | -0.1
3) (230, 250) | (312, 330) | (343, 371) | -3.8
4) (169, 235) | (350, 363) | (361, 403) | 3.5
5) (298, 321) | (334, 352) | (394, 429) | 6.0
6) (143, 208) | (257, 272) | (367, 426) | 0.2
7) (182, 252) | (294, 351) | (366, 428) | 5.8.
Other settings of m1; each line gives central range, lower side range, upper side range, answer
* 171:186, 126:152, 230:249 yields 0.03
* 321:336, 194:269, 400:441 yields 0.14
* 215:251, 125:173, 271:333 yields 0.00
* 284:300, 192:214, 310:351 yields -0.15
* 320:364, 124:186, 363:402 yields 0.25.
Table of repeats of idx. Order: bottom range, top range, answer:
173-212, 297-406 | 0.92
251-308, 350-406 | 0.92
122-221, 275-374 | 0.90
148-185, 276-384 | 0.91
